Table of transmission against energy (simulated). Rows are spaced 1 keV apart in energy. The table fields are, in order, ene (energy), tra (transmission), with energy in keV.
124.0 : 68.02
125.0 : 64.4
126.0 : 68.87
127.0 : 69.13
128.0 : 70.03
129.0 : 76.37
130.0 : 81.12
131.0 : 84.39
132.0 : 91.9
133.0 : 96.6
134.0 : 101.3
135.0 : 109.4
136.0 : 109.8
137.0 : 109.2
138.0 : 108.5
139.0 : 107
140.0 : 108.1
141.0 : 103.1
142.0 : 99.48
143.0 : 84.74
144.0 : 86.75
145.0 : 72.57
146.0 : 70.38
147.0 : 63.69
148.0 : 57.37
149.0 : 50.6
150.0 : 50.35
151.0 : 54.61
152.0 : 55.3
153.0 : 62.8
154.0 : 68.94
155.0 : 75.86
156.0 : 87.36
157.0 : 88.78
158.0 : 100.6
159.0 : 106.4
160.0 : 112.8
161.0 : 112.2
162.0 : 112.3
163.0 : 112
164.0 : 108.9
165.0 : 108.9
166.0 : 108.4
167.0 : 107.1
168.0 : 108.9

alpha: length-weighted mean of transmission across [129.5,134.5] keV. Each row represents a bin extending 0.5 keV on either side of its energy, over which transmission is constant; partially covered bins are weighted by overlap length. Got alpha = 91.1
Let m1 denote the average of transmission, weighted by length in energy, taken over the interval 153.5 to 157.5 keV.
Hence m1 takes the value 80.2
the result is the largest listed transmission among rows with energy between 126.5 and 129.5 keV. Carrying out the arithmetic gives 76.37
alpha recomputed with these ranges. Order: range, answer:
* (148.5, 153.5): 54.7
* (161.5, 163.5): 112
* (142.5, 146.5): 78.6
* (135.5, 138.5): 109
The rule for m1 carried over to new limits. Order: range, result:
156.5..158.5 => 94.7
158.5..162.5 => 111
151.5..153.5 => 59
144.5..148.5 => 66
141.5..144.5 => 90.3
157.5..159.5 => 104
